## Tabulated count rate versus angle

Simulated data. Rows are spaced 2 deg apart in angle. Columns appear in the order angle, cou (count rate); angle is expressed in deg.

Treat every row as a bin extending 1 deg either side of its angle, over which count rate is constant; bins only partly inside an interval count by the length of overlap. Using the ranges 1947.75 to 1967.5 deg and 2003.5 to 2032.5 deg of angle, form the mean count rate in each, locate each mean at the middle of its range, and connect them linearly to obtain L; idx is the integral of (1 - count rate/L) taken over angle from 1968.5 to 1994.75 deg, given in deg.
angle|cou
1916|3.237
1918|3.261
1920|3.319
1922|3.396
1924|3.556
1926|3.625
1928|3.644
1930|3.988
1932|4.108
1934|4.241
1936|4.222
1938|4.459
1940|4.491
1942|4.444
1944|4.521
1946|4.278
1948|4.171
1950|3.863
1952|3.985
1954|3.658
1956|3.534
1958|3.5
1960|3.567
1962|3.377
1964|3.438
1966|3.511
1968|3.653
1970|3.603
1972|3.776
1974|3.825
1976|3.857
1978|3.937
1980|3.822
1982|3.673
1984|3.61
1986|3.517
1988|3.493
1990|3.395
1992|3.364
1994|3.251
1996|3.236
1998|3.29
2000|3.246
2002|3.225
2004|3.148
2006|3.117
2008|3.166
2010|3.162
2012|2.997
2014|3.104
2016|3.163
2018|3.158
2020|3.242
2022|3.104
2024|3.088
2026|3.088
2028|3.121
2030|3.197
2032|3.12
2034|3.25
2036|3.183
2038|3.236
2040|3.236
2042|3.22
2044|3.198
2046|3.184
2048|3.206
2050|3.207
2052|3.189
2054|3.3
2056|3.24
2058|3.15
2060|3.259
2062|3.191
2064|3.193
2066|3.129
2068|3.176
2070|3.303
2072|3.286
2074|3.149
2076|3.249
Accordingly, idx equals -1.4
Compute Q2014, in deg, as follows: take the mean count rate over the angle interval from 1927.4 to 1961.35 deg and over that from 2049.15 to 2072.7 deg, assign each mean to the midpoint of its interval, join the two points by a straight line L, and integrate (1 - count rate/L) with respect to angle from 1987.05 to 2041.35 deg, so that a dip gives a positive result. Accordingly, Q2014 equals 5.29 deg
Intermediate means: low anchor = 4.04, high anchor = 3.22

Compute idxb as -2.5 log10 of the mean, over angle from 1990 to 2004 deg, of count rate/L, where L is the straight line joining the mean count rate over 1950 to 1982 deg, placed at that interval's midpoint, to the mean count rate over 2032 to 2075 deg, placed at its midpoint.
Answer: 0.078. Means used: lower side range 3.68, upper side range 3.21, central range 3.27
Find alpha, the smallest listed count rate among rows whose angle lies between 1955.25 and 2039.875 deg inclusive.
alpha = 2.997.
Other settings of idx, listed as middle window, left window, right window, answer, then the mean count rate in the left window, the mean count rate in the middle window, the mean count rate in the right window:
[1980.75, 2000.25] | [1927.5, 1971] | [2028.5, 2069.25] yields 1.1 deg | 3.92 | 3.42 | 3.2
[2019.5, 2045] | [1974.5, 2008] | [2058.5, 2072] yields 1.1 deg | 3.45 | 3.17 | 3.21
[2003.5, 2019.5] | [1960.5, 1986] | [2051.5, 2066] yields 1.5 deg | 3.67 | 3.13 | 3.21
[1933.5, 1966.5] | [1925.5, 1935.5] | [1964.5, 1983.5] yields -0.9 deg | 3.95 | 3.96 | 3.73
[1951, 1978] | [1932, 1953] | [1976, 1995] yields 1.8 deg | 4.26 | 3.65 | 3.58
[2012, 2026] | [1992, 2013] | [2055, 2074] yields 0.3 deg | 3.19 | 3.13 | 3.21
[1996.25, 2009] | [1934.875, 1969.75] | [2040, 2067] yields 1.3 deg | 3.92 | 3.2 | 3.21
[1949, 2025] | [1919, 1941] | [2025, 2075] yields 3.0 deg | 3.91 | 3.44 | 3.2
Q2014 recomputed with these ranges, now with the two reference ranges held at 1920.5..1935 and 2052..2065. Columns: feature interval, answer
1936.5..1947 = -2.0 deg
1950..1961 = 0.0 deg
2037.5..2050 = 0.3 deg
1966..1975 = -0.2 deg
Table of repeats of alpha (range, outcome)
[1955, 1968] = 3.377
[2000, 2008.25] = 3.117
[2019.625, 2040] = 3.088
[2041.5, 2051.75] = 3.184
